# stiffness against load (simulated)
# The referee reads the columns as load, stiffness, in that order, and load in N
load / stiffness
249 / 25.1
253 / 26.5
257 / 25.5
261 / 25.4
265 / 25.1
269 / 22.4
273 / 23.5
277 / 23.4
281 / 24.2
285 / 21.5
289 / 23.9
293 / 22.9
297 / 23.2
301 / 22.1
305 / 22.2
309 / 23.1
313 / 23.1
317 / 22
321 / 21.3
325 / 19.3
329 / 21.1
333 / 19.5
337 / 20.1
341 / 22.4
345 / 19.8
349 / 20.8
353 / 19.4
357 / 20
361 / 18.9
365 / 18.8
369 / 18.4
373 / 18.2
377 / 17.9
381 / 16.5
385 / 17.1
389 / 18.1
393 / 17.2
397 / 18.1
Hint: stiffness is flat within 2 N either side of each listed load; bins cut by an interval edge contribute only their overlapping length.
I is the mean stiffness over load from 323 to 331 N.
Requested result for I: 20.2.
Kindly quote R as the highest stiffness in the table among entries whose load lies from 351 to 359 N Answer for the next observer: 20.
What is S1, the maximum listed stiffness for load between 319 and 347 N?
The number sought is 22.4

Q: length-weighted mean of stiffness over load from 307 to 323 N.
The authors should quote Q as 22.4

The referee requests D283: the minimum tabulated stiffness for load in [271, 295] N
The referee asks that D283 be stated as 21.5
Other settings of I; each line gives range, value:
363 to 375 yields 18.5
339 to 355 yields 20.6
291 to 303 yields 22.7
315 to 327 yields 20.9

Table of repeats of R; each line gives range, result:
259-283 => 25.4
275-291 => 24.2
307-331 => 23.1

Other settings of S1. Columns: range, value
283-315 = 23.9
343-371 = 20.8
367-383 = 18.4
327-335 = 21.1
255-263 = 25.5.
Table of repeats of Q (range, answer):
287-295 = 23.4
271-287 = 23.1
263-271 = 23.8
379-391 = 17.2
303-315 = 22.8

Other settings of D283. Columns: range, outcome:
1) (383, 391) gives 17.1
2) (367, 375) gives 18.2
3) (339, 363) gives 18.9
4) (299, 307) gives 22.1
